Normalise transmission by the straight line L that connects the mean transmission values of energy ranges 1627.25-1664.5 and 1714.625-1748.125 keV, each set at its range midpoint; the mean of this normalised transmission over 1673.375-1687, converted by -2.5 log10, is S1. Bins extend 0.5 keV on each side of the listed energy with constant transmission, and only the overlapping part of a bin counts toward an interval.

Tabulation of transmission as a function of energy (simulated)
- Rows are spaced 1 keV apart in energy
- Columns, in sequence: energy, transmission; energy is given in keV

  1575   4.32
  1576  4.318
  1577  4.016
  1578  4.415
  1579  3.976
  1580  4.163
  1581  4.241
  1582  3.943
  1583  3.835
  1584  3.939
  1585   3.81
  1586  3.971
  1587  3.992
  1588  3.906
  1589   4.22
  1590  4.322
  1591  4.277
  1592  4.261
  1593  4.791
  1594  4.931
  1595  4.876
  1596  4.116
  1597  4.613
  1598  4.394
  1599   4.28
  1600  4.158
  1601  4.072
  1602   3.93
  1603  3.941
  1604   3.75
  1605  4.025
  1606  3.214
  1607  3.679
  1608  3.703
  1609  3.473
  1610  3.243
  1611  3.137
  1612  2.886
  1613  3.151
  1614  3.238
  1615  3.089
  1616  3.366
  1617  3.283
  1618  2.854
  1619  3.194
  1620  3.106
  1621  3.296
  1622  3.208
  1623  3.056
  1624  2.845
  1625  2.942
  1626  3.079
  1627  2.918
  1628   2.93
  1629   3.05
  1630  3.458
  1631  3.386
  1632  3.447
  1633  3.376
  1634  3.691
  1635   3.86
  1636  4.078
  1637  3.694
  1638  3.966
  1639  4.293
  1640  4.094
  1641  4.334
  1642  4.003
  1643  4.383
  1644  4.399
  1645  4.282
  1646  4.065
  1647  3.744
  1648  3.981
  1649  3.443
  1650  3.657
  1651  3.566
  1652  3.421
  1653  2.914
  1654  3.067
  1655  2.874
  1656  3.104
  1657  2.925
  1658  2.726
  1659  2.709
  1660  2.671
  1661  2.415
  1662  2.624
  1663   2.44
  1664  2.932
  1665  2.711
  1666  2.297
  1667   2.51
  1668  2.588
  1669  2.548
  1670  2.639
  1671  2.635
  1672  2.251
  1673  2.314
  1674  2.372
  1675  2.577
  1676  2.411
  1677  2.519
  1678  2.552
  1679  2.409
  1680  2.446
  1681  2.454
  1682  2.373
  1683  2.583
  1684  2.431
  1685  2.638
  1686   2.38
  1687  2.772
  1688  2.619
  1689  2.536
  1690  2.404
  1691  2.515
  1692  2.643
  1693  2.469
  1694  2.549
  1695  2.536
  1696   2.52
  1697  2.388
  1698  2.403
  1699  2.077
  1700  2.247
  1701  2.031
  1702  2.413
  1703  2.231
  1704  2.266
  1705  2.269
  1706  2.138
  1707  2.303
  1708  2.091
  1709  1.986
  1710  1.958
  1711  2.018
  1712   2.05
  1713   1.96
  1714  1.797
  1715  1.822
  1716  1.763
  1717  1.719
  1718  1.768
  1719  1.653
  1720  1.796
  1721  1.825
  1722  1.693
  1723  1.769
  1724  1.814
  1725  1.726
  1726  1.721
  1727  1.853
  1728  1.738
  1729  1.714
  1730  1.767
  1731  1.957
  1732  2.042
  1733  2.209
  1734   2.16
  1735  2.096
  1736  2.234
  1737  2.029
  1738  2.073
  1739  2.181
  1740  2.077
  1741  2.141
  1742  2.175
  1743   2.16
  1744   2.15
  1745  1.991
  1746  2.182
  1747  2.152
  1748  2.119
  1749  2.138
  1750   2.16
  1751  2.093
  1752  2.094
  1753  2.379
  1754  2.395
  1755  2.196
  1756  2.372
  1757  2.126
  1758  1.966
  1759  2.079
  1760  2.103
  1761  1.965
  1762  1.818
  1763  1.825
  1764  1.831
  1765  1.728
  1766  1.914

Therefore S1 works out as 0.15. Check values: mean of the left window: 3.46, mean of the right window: 1.95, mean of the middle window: 2.48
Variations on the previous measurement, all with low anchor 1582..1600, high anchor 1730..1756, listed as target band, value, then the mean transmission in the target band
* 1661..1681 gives 0.24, 2.51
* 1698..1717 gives 0.26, 2.08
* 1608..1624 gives 0.22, 3.18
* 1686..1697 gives 0.13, 2.54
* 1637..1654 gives -0.11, 3.88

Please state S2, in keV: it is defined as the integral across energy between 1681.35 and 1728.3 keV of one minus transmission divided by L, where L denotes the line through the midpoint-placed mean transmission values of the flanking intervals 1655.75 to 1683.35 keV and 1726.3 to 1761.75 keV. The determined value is 3.7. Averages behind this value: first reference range 2.56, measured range 2.16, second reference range 2.09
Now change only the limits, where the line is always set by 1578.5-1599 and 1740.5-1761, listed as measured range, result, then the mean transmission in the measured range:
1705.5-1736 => 7.6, 1.9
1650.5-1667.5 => 2.6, 2.82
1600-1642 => 3.8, 3.46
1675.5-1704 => 4.8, 2.44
